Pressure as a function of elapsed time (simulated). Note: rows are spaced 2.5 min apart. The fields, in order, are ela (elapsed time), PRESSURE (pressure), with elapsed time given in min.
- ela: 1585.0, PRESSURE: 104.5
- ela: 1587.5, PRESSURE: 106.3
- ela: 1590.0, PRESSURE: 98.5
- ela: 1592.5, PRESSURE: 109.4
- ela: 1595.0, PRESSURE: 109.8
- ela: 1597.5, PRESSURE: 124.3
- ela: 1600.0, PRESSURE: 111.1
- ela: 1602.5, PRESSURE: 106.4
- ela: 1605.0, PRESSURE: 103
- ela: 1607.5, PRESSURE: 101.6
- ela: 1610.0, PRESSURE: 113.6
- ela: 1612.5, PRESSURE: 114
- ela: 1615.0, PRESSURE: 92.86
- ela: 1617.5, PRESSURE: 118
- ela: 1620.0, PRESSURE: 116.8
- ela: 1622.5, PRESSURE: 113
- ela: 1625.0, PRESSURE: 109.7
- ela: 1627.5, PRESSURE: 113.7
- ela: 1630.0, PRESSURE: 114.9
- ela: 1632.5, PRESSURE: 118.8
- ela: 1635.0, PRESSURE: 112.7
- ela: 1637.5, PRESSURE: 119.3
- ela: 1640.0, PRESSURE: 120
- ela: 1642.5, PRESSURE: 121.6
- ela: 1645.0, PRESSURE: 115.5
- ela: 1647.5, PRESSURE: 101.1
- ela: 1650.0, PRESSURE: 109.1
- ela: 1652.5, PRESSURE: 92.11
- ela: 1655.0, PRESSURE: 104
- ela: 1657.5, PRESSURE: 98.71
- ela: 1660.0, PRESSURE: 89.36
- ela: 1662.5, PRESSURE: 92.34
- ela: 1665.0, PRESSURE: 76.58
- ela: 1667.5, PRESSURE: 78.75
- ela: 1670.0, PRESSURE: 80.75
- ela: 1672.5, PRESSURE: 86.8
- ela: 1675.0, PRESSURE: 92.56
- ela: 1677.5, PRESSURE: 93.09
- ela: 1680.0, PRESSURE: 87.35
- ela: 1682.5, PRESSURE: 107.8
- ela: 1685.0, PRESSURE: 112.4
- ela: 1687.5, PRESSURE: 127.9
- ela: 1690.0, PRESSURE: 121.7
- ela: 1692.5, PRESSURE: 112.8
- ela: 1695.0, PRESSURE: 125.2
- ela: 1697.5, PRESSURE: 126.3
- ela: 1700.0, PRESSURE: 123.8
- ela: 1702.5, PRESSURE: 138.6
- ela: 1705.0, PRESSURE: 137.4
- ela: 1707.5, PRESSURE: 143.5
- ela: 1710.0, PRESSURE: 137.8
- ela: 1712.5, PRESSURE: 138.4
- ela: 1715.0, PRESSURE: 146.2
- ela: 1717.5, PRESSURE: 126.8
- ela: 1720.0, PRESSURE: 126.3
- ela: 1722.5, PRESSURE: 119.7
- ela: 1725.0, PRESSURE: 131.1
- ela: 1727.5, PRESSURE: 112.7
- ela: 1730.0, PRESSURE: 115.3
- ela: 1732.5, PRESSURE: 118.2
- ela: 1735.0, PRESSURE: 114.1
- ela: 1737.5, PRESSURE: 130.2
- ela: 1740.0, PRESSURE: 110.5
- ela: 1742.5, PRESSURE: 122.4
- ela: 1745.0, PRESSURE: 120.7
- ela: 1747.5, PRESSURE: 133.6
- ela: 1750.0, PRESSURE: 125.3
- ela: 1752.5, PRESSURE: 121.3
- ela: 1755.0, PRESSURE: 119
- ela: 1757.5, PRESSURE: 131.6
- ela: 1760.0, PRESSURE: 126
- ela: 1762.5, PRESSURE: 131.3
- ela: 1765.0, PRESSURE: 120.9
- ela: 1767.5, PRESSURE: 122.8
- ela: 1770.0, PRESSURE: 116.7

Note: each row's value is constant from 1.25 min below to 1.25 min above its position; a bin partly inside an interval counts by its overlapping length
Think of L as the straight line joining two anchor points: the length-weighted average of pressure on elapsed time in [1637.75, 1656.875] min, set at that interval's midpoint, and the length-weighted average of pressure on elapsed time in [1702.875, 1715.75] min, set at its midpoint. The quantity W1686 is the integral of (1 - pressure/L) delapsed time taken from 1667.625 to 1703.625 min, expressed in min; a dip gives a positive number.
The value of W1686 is 5.7 min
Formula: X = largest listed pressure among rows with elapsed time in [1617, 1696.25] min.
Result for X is 127.9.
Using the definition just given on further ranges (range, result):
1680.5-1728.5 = 146.2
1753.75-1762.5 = 131.6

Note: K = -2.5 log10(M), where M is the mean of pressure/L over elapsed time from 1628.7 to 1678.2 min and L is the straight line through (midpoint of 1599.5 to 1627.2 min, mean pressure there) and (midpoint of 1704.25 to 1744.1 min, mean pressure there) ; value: 0.14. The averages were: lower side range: 109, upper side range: 127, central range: 101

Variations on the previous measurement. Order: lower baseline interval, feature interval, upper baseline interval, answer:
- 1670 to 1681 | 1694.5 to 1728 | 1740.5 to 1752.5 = -0.230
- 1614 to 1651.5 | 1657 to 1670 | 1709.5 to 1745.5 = 0.334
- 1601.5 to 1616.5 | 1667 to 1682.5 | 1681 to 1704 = 0.313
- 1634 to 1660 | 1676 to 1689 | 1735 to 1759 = 0.079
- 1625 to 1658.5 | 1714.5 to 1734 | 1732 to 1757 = -0.034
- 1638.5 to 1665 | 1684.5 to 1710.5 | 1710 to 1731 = -0.074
